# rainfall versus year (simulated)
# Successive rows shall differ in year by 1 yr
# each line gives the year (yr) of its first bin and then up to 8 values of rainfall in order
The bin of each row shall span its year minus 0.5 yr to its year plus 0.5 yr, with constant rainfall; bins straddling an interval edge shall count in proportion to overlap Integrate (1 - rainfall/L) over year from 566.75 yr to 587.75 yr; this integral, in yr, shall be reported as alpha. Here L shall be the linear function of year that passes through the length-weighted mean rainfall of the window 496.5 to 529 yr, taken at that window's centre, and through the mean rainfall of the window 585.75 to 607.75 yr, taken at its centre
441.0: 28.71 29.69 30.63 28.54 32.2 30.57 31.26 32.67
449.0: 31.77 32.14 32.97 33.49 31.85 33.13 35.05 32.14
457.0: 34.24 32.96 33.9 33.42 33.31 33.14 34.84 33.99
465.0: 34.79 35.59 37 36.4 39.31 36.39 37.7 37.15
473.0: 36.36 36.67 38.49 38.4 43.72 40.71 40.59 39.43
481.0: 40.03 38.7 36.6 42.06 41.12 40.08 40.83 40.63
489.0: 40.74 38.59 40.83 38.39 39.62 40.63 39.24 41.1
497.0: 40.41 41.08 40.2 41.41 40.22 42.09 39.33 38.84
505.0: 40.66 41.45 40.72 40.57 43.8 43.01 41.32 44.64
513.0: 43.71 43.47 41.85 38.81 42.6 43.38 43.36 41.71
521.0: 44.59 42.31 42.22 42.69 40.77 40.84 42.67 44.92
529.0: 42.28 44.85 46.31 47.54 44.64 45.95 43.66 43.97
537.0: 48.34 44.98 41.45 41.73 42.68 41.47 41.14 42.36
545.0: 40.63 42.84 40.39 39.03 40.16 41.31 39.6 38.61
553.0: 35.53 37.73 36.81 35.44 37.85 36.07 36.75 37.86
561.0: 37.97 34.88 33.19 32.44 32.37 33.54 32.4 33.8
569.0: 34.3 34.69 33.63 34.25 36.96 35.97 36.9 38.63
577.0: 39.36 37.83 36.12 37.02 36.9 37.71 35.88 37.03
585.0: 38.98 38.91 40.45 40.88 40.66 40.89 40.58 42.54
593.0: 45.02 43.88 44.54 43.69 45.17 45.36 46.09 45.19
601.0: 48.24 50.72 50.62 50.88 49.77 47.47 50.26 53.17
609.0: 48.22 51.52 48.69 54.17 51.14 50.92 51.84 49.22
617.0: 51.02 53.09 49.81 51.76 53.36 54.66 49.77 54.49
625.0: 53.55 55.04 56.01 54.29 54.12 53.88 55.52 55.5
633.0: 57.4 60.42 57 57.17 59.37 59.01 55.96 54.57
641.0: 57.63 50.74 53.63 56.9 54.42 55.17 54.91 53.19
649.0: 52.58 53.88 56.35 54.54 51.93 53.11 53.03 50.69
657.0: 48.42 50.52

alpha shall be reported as 3.69 yr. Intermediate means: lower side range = 41.9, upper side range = 45.2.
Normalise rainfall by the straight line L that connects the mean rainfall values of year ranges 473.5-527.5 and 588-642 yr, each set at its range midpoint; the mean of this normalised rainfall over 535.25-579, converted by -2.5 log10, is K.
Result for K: 0.20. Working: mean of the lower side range 41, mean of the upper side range 50.9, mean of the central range 38.1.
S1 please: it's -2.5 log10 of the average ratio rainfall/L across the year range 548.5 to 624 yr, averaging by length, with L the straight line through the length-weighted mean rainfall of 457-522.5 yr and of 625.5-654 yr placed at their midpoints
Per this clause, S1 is 0.18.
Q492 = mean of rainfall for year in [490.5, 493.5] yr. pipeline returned 39.6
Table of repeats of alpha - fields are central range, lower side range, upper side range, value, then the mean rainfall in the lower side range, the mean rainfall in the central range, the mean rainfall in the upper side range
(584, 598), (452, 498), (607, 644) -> 2.28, 37.6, 42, 53.8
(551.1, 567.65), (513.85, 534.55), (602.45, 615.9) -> 3.79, 43.2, 35.7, 50.6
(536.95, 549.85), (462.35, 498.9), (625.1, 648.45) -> 1.06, 38.8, 41.9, 55.7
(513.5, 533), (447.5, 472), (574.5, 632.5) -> -1.55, 34.3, 43.1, 46.9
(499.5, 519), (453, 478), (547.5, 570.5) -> -3.12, 35.8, 41.7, 36.2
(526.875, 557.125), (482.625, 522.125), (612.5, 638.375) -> 2.27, 41.2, 41.9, 54.2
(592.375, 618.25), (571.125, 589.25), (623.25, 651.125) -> -1.87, 37.7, 48.8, 55.4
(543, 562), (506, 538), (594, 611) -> 2.69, 43.3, 38.7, 48.1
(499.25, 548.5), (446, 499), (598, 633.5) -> -0.34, 37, 42.5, 51.7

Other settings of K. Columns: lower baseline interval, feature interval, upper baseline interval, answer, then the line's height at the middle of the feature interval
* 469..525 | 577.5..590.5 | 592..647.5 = 0.26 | 48.7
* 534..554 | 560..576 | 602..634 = 0.28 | 45.1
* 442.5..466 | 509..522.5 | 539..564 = -0.17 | 36.6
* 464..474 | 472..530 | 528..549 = -0.04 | 39.7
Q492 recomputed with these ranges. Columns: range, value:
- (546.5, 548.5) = 39.7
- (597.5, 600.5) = 45.5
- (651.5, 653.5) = 53.2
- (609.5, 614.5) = 51.3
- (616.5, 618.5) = 52.1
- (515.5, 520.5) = 42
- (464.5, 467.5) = 35.8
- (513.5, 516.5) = 41.4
